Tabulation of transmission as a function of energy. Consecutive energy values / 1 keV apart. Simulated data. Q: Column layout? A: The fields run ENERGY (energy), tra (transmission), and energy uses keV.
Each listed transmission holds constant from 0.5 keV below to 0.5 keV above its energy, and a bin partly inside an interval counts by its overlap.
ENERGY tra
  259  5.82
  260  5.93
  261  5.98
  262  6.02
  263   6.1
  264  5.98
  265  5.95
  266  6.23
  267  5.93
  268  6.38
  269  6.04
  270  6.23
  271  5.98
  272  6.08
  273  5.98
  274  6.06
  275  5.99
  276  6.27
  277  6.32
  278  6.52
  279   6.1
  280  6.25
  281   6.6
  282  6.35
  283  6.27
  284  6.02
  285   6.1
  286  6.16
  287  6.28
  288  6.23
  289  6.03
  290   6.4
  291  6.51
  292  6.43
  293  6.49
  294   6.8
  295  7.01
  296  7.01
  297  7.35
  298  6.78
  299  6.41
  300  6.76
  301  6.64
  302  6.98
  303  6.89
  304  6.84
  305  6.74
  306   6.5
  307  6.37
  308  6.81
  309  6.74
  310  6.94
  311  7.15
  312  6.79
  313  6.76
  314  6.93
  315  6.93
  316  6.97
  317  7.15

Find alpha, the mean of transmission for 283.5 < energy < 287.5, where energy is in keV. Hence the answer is 6.14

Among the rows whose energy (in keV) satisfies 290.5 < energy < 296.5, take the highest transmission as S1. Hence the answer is 7.01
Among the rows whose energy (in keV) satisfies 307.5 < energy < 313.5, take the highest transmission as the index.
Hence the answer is 7.15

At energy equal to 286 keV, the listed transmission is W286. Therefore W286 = 6.16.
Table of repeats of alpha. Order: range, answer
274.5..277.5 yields 6.19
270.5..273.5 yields 6.01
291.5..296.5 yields 6.75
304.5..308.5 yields 6.61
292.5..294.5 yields 6.64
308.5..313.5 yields 6.88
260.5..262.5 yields 6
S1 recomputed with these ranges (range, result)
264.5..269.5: 6.38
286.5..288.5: 6.28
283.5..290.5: 6.4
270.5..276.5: 6.27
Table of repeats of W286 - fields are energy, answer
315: 6.93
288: 6.23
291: 6.51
